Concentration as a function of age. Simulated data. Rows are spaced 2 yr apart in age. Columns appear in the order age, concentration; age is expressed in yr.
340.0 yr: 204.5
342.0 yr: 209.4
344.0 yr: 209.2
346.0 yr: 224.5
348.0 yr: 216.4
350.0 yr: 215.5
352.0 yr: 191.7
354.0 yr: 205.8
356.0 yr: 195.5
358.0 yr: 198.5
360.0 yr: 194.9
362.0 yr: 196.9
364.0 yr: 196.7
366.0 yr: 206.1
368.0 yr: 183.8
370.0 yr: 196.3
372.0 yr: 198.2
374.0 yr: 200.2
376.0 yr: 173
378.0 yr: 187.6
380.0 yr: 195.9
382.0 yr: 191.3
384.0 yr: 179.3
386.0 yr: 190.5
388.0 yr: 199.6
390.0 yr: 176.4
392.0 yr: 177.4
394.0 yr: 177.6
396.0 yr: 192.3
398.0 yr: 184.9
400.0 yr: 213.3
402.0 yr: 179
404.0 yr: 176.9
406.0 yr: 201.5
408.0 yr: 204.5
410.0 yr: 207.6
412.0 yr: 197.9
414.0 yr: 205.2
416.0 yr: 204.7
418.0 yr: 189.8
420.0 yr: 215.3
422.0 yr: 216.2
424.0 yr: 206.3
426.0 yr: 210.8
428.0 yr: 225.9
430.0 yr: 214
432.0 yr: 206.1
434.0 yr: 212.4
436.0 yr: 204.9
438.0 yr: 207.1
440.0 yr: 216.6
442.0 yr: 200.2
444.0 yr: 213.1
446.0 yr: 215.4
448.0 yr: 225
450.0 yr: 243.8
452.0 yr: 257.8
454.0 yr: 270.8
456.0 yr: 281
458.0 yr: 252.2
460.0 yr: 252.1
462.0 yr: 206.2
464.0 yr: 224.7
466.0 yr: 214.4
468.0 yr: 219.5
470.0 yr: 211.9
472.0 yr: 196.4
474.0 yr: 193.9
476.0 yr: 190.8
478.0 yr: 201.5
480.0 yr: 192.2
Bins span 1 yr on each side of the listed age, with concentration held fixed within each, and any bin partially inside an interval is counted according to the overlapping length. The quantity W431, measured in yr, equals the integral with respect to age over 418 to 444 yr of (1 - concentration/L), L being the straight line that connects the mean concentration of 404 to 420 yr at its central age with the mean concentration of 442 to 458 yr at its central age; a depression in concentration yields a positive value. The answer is 1.2 yr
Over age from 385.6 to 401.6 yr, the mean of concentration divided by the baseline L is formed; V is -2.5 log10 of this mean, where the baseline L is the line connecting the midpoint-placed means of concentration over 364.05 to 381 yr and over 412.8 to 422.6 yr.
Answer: 0.058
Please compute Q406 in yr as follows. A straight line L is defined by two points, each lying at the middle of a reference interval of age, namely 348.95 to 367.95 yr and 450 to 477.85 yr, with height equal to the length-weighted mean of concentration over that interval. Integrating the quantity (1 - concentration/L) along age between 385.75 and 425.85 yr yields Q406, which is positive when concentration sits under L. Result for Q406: 3.1 yr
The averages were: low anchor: 199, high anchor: 228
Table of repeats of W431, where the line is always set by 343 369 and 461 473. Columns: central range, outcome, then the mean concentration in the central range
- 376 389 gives 1.0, 189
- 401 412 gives 0.7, 194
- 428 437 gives -0.1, 211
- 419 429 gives -0.3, 215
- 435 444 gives 0.1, 208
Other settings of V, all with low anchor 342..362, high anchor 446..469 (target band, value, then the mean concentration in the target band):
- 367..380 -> 0.12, 190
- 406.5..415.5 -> 0.11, 204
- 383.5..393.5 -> 0.18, 185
